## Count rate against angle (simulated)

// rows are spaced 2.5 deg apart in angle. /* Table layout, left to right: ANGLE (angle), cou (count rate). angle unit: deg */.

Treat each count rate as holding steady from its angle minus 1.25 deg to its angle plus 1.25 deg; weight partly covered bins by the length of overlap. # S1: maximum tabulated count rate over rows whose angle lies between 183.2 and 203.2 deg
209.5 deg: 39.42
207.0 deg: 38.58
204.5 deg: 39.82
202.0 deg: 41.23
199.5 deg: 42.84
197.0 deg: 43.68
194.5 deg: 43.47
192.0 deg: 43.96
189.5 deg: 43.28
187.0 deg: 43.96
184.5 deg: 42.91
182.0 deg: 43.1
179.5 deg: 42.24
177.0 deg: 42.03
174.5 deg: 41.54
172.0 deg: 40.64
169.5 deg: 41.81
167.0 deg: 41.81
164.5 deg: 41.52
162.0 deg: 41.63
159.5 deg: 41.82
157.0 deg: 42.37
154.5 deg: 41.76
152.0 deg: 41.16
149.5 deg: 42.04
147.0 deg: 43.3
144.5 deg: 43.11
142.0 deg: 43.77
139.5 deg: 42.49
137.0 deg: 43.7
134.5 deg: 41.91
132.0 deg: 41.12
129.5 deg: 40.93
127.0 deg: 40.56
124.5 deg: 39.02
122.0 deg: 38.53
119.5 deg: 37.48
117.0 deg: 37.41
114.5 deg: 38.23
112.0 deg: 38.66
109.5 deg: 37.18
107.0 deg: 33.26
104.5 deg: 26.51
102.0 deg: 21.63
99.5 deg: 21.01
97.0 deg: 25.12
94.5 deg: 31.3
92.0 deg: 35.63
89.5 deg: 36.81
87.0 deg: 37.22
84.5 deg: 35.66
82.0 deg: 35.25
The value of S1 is 43.96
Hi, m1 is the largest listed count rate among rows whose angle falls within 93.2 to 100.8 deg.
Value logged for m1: 31.3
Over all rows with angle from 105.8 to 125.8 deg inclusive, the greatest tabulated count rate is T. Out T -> 39.02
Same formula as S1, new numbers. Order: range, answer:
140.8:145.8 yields 43.77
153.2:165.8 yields 42.37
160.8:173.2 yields 41.81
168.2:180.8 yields 42.24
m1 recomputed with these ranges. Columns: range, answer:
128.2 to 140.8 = 43.7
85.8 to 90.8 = 37.22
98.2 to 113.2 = 38.66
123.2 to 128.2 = 40.56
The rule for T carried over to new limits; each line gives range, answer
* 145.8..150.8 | 43.3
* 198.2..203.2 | 42.84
